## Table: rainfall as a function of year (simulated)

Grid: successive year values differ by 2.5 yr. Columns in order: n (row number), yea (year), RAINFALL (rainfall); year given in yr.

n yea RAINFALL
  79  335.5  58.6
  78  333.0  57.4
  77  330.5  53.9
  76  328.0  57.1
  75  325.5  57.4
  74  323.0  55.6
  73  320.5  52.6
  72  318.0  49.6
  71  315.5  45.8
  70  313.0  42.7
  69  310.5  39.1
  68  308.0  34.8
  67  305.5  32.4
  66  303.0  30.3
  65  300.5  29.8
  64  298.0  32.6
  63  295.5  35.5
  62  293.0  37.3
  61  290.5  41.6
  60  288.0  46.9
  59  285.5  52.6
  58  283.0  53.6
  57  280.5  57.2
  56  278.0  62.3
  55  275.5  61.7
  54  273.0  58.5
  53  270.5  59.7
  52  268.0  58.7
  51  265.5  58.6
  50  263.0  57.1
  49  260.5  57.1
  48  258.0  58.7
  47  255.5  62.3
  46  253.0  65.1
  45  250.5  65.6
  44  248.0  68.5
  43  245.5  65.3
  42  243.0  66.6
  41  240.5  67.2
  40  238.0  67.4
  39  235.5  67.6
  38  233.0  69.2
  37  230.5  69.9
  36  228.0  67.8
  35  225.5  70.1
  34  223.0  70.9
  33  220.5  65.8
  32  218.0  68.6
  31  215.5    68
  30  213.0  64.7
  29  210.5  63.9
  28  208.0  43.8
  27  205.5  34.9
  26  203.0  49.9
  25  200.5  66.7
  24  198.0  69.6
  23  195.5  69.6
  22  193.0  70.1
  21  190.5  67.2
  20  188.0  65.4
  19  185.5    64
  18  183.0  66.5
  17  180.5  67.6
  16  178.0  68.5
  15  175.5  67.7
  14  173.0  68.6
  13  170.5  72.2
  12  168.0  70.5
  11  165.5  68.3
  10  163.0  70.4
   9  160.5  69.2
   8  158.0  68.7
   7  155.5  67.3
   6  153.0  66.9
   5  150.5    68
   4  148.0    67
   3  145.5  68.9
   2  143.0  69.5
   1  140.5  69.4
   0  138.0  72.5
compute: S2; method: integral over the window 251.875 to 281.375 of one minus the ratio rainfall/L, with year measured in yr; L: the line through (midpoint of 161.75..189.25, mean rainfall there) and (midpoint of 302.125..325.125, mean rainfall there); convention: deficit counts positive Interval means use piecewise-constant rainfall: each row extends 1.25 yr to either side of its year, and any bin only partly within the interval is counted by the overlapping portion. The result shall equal -4.6 yr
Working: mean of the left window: 68.2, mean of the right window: 43.3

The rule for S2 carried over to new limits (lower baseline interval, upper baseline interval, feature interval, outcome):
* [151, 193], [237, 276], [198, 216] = 2.55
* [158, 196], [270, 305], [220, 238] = -3.32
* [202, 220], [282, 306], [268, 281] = -4.95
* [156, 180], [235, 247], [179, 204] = 0.95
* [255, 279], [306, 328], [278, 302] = 4.54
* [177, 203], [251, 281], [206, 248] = -1.49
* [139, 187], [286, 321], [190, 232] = -3.83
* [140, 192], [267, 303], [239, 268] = -4.91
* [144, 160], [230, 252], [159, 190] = -0.21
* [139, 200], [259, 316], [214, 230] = -2.60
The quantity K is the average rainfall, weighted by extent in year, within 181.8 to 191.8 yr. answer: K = 65.8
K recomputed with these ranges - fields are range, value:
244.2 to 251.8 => 66.5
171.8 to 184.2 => 67.8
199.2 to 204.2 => 58.5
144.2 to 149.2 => 68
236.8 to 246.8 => 66.6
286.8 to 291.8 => 44.2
